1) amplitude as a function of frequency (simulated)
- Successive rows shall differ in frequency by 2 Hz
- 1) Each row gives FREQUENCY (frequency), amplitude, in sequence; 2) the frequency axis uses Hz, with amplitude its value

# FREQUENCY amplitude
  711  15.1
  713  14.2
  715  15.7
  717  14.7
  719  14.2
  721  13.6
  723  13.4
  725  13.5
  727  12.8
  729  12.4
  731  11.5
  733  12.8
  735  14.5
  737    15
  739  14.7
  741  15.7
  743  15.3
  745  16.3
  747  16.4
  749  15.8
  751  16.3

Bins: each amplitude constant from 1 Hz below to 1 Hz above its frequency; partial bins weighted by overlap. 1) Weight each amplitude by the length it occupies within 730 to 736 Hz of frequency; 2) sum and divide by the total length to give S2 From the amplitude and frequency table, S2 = 12.9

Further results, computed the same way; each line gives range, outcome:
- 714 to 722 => 14.5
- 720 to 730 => 13.1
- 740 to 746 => 15.8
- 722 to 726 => 13.4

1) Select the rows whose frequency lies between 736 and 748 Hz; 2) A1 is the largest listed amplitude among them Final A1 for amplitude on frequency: 16.4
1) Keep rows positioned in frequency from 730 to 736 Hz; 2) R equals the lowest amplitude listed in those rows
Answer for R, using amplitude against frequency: 11.5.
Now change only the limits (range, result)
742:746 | 15.3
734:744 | 14.5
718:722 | 13.6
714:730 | 12.4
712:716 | 14.2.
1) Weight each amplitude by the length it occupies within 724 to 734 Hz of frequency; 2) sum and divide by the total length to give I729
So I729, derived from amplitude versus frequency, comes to 12.6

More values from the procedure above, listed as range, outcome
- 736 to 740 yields 14.8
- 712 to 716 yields 14.9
